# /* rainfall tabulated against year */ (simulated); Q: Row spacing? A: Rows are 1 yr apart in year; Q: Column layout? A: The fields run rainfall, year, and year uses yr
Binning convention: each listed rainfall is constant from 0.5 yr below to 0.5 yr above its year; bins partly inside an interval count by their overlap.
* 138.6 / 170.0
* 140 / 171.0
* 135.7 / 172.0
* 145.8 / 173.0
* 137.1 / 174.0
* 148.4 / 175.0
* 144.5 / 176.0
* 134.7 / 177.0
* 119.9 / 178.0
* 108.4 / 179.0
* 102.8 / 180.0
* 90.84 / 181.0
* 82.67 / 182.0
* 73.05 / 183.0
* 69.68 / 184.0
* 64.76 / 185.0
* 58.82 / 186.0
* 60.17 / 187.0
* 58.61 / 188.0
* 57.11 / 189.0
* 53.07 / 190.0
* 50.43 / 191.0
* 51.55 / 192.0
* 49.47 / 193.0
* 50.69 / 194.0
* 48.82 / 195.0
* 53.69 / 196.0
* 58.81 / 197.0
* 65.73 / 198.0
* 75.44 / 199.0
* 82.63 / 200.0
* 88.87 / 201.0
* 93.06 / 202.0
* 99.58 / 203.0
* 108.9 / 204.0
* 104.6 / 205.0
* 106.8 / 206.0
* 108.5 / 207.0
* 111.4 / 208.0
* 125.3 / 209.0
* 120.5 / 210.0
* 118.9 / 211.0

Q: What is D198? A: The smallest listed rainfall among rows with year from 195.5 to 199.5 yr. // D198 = 53.69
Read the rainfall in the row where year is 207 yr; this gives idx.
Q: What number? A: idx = 108.5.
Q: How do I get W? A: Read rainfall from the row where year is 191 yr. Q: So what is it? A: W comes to 50.43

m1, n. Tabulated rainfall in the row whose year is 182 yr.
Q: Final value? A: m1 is 82.67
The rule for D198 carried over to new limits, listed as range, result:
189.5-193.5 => 49.47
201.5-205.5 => 93.06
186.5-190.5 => 53.07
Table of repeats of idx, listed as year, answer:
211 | 118.9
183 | 73.05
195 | 48.82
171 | 140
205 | 104.6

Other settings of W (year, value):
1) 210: 120.5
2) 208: 111.4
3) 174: 137.1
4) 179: 108.4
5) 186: 58.82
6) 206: 106.8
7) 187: 60.17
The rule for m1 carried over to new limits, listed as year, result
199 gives 75.44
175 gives 148.4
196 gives 53.69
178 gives 119.9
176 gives 144.5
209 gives 125.3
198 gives 65.73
